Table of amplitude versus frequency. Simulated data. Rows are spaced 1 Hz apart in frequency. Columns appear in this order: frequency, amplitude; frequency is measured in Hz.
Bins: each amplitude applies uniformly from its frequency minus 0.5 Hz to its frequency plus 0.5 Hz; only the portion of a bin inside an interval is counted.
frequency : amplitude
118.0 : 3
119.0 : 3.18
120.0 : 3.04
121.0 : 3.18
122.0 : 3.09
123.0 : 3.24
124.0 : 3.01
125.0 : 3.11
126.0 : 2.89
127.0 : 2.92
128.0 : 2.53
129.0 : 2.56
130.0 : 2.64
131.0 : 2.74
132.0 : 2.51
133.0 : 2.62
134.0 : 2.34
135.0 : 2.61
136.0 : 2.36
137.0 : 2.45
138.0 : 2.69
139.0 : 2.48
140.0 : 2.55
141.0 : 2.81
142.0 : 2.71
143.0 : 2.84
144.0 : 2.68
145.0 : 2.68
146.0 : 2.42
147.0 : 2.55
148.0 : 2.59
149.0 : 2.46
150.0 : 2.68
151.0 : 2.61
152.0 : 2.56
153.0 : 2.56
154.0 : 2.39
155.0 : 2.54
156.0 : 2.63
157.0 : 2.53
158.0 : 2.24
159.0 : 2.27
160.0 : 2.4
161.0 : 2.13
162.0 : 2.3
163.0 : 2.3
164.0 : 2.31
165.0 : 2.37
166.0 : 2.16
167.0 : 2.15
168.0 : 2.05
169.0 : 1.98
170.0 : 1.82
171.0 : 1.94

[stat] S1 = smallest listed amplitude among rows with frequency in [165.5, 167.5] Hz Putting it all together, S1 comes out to 2.15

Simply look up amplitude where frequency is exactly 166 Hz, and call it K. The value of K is 2.16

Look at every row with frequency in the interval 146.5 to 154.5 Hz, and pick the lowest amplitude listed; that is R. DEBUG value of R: 2.39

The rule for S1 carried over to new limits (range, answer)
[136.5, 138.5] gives 2.45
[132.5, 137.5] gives 2.34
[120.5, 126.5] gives 2.89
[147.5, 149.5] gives 2.46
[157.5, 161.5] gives 2.13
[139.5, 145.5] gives 2.55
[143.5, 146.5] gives 2.42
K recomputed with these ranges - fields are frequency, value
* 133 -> 2.62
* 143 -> 2.84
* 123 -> 3.24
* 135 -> 2.61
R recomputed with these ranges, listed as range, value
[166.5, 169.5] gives 1.98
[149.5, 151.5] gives 2.61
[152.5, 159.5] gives 2.24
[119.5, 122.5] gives 3.04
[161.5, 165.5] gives 2.3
